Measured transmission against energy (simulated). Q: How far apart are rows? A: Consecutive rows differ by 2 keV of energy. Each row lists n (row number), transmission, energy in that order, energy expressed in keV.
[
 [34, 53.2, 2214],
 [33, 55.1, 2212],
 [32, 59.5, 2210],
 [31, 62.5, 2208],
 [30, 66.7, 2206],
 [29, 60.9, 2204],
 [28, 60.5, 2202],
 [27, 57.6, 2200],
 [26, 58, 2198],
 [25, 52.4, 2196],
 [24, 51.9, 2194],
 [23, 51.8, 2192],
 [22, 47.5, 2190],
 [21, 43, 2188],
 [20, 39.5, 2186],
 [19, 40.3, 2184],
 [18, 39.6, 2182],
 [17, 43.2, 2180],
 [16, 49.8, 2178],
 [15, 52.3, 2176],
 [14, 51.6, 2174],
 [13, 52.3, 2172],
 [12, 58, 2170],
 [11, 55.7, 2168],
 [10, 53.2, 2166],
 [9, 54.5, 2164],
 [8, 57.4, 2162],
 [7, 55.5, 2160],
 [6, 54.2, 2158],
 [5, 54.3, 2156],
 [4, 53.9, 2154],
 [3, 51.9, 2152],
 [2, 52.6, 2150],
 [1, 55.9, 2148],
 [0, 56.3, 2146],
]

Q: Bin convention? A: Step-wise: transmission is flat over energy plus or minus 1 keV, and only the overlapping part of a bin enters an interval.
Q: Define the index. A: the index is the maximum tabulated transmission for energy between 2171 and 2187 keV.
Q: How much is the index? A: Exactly 52.3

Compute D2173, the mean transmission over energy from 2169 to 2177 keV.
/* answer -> 53.5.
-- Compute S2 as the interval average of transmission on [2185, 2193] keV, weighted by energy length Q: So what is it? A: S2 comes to 45.5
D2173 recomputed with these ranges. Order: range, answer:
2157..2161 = 54.9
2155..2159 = 54.2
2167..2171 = 56.9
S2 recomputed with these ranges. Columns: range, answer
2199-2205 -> 59.7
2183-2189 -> 40.9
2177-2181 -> 46.5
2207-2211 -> 61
